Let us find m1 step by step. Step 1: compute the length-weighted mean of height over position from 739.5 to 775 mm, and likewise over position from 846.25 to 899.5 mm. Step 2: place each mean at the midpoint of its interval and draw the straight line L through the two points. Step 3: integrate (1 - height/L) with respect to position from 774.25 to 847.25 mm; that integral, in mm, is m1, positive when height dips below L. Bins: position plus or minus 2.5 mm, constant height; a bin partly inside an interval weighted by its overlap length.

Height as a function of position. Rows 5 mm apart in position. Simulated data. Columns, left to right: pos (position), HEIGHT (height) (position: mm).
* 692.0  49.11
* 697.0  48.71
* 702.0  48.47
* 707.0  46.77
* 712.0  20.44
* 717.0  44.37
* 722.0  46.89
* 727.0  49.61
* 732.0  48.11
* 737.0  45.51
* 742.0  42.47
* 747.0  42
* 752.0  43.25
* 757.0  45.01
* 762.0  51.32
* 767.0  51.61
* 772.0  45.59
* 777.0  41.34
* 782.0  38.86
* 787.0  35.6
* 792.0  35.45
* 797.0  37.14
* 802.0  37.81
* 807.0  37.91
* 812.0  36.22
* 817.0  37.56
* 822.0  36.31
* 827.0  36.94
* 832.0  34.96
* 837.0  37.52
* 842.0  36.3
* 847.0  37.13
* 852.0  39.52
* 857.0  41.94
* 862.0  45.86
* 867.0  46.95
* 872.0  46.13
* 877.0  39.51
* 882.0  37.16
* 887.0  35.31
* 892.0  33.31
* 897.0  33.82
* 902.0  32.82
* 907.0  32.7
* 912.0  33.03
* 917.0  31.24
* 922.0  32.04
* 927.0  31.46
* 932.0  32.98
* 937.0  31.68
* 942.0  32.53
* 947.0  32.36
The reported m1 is 9.93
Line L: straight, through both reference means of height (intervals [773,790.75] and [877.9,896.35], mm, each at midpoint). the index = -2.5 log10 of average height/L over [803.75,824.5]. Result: 0.03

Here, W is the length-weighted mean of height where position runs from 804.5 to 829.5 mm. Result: 37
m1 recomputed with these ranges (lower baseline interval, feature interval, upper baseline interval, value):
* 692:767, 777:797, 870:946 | 2.0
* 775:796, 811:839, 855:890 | 2.1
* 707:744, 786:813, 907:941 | 1.4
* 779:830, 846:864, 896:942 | -3.3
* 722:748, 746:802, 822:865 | 1.4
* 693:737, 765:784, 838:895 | -0.7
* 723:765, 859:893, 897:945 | -4.8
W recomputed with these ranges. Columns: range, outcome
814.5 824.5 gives 36.9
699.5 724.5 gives 41.4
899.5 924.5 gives 32.4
